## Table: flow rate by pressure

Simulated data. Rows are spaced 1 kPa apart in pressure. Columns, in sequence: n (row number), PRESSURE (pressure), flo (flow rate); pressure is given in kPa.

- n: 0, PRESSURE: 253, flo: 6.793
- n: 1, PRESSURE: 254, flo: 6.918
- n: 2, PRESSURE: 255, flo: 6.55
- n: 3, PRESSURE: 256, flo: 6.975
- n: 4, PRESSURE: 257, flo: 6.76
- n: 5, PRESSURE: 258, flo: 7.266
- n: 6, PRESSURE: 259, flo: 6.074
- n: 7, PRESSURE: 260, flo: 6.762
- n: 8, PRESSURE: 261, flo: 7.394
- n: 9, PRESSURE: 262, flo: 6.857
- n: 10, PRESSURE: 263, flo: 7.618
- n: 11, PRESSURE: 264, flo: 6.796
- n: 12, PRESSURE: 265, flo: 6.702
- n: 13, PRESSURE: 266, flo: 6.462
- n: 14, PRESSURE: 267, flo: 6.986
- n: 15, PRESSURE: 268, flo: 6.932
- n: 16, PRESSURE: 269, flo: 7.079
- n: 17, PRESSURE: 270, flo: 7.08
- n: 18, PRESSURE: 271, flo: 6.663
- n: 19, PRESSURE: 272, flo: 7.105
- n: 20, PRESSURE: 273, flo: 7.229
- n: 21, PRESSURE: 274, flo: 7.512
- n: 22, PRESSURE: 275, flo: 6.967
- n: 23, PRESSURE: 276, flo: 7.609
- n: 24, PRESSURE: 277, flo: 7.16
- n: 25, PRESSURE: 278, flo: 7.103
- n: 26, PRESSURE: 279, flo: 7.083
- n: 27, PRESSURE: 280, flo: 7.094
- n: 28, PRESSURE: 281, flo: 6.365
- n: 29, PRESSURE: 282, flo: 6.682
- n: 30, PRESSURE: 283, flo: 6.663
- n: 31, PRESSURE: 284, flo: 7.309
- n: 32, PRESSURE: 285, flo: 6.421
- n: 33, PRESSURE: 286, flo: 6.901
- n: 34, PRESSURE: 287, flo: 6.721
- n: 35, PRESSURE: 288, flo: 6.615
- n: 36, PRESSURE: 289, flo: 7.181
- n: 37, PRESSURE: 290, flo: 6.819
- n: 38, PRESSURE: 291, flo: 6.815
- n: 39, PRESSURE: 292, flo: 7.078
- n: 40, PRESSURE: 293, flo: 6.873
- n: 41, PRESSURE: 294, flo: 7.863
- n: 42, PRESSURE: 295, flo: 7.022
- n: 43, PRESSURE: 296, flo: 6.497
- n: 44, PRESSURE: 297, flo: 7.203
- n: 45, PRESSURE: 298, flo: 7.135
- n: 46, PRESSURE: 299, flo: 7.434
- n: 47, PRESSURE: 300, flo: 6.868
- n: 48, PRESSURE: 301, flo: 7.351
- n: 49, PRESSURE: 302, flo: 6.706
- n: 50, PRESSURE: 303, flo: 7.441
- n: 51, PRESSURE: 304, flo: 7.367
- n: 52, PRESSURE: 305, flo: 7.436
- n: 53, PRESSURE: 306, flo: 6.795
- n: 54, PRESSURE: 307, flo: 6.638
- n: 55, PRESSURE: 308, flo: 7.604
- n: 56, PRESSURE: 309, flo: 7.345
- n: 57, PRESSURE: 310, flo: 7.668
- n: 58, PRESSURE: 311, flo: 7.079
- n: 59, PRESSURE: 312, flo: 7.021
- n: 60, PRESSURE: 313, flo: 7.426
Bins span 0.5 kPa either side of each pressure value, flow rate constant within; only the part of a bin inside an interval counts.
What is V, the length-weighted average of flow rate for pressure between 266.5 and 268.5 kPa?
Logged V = 6.96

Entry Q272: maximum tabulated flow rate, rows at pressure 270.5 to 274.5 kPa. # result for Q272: 7.512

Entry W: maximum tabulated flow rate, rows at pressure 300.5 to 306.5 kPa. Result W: 7.441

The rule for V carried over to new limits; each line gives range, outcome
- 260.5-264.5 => 7.17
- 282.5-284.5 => 6.99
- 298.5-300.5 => 7.15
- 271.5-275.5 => 7.2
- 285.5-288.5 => 6.75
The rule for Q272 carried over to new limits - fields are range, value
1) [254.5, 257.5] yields 6.975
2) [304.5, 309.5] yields 7.604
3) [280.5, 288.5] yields 7.309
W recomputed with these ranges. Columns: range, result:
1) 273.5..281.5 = 7.609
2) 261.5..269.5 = 7.618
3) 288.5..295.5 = 7.863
